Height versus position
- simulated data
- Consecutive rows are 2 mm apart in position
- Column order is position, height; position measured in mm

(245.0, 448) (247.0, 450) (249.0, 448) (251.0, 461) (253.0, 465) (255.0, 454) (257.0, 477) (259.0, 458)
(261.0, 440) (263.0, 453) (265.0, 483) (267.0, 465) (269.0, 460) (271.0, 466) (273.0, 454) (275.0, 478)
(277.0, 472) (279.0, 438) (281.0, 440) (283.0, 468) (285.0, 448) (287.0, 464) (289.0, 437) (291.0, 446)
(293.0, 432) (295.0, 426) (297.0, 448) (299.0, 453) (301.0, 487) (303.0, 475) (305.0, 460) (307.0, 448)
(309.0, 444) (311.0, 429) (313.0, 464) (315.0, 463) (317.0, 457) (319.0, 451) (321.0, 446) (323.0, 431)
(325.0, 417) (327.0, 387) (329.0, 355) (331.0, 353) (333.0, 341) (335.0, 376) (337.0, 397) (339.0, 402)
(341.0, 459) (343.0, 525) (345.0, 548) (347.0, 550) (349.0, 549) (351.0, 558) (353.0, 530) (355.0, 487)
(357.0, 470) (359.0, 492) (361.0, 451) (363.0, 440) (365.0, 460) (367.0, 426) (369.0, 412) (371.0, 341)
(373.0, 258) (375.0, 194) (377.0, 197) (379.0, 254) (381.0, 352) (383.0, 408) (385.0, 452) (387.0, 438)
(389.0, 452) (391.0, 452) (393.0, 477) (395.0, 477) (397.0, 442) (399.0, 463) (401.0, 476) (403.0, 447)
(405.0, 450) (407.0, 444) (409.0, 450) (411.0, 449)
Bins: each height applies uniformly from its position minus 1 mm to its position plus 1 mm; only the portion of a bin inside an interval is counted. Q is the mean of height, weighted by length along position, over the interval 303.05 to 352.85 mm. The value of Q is 448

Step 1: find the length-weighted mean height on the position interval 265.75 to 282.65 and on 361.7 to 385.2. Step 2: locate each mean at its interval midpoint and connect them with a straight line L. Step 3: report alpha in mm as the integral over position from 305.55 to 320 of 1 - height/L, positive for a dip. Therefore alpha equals -1.2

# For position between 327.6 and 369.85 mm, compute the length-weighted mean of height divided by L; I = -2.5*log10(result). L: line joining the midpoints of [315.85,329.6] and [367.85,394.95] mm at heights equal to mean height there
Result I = -0.15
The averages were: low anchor 423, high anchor 365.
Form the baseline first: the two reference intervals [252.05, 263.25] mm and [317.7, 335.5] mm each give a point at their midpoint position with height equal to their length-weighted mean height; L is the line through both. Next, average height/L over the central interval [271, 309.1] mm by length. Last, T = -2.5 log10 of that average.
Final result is -0.06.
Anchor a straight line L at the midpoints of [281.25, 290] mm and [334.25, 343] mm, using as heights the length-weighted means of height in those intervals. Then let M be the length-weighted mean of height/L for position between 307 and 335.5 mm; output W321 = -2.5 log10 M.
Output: 0.04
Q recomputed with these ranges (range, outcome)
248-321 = 456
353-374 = 429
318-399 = 423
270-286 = 458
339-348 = 507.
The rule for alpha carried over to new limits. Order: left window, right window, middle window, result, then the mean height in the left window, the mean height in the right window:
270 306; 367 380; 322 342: -1.3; 455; 288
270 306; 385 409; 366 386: 5.5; 455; 456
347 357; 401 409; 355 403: 7.9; 527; 451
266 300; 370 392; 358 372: -2.6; 453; 345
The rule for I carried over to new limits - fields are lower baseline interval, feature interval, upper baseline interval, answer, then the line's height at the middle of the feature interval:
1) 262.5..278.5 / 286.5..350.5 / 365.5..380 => -0.15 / 389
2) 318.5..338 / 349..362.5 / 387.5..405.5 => -0.19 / 420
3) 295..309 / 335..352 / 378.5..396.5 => -0.12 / 441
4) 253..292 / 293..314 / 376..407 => -0.01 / 447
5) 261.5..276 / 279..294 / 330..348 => 0.03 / 458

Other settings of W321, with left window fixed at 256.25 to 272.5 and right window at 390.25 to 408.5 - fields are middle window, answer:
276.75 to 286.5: 0.02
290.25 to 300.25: 0.05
